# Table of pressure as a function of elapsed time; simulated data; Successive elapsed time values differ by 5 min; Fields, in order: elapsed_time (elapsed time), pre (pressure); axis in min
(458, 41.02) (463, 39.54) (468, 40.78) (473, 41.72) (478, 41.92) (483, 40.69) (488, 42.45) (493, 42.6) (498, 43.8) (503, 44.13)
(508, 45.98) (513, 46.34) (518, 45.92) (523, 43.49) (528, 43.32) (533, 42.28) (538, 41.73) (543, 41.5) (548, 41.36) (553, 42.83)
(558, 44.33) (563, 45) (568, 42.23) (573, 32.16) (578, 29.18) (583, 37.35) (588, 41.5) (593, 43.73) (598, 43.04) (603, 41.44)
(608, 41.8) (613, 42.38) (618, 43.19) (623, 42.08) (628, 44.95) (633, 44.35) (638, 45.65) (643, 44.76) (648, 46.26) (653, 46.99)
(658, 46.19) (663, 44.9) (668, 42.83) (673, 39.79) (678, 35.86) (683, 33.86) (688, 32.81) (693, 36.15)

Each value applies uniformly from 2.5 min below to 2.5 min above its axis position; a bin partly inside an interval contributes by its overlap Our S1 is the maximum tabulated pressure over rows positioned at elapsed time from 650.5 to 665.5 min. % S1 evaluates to 46.99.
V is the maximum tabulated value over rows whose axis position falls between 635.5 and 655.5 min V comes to 46.99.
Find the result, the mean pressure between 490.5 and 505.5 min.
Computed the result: 43.5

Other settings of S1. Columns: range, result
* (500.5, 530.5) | 46.34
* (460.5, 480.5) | 41.92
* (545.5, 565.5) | 45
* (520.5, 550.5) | 43.49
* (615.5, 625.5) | 43.19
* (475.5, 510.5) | 45.98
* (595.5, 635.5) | 44.95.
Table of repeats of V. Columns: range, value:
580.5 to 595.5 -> 43.73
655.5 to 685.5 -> 46.19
